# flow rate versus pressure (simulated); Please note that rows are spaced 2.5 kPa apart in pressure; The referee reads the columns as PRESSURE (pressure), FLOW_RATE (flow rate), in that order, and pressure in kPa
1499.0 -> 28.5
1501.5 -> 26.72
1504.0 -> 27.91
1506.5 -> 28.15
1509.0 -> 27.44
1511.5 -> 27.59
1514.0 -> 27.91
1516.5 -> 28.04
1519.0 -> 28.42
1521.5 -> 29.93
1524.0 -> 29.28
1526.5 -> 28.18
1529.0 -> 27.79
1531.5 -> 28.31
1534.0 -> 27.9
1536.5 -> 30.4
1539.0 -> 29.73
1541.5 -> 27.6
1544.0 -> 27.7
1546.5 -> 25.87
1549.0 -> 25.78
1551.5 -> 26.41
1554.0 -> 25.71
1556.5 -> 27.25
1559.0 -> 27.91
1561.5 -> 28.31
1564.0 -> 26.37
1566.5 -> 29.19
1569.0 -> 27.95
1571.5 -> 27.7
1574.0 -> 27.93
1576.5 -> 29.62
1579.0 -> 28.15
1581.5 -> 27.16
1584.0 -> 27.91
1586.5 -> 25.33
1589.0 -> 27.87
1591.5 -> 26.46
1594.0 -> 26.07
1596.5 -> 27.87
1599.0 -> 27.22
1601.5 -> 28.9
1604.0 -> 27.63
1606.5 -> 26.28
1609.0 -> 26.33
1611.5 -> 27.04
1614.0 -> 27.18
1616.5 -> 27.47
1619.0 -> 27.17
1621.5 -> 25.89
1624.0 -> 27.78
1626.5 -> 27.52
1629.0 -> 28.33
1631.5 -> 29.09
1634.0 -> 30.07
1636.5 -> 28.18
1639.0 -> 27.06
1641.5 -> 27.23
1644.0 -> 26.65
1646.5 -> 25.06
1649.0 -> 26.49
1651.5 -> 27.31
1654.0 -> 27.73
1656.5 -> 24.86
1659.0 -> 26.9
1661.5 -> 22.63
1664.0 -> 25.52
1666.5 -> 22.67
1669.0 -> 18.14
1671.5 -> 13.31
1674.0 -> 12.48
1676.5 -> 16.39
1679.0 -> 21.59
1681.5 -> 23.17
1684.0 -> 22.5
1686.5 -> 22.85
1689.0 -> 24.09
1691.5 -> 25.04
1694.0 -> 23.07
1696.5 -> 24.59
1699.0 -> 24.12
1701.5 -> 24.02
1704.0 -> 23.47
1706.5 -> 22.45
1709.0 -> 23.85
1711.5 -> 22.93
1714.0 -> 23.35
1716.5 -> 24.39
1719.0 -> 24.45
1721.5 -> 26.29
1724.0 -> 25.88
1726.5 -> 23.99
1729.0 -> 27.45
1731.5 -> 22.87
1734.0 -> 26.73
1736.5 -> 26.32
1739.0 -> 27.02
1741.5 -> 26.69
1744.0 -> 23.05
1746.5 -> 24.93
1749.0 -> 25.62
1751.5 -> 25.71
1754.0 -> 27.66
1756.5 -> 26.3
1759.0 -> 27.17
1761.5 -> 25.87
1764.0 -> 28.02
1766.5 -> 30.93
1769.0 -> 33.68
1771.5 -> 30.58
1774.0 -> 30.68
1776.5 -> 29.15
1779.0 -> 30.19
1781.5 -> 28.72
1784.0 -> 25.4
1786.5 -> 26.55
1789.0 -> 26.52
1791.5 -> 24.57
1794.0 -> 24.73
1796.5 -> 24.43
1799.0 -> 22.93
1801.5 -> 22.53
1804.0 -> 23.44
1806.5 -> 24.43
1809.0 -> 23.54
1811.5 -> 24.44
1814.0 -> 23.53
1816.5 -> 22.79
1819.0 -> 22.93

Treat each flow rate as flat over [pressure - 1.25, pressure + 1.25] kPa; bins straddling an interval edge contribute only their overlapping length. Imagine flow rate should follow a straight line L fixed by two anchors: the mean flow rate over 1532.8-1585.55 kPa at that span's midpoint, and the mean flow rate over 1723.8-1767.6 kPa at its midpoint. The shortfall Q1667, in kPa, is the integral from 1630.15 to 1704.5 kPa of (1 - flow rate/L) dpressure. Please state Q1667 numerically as 8.3 kPa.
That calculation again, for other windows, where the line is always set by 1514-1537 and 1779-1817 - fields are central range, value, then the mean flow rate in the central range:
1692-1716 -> 2.3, 23.6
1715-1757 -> 0.1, 25.6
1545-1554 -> 0.7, 26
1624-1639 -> -0.7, 28.4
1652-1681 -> 5.8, 21.3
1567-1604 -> 0.2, 27.6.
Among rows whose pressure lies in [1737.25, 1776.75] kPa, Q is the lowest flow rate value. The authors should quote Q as 23.05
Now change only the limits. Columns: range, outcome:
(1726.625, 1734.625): 22.87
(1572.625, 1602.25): 25.33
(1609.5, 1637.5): 25.89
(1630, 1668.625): 22.63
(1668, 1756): 12.48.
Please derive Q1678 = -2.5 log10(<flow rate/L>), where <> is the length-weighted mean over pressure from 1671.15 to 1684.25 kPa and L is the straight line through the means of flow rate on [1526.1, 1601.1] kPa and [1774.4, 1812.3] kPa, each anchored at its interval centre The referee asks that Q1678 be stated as 0.41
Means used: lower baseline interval 27.6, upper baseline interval 25.6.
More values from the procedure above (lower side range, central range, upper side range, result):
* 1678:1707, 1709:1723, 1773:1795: 0.01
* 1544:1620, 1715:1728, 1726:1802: 0.08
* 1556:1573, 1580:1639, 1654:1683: -0.11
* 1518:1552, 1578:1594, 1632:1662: 0.02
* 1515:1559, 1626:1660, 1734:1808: 0.00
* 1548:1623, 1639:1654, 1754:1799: 0.03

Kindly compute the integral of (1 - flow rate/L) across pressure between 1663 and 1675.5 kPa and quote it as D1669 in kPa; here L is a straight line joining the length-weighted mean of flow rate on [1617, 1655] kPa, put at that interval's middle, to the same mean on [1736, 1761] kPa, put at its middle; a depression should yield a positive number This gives 4.07 kPa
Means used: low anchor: 27.4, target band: 18.2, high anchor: 26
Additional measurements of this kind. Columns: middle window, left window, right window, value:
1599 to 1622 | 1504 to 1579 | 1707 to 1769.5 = 0.1 kPa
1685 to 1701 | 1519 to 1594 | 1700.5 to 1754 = 1.0 kPa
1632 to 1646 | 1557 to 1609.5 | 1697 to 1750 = -0.7 kPa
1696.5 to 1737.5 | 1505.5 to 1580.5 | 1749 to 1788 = 5.4 kPa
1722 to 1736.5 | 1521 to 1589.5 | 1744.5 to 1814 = 0.7 kPa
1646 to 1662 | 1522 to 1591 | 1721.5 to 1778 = 0.8 kPa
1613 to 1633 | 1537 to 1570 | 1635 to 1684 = -2.3 kPa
